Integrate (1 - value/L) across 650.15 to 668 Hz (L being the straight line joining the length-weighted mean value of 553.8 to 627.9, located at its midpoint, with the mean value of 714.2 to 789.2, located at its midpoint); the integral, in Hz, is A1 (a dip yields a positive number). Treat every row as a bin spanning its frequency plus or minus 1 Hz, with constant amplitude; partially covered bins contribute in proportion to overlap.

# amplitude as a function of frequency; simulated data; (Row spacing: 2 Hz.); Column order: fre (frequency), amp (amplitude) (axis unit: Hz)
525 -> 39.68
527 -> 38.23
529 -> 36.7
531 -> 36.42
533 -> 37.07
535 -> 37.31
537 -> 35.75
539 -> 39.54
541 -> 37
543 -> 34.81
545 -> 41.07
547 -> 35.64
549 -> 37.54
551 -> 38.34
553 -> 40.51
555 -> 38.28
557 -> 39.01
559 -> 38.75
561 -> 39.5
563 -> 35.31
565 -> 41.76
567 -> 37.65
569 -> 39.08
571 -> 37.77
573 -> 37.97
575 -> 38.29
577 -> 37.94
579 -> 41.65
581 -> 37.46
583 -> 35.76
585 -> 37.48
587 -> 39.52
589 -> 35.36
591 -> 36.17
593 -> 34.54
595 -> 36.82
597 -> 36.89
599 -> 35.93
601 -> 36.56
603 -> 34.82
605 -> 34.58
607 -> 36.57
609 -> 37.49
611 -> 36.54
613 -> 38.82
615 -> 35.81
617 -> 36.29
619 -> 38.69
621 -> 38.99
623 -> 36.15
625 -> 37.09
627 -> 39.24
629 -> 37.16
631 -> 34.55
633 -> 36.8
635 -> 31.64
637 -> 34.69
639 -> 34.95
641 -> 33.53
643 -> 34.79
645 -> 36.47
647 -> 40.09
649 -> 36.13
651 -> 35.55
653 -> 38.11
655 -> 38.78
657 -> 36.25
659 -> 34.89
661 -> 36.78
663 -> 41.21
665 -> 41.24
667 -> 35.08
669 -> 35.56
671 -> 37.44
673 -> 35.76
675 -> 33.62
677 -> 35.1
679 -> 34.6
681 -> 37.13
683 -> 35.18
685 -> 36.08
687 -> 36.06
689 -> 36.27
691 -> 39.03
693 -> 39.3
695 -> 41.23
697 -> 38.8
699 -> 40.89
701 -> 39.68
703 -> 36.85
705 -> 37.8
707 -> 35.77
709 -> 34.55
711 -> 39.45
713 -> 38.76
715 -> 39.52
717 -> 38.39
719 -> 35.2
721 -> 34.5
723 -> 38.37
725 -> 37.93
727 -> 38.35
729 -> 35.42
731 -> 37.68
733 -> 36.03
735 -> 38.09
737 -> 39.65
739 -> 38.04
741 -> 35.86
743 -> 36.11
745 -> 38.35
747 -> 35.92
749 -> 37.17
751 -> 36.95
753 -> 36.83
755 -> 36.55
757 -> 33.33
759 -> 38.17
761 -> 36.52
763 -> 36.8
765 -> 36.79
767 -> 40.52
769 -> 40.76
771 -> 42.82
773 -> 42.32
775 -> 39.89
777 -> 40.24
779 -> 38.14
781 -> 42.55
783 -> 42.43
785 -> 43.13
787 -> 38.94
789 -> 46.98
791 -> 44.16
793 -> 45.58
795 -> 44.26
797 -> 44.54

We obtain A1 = 0.14 Hz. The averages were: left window 37.5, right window 38.4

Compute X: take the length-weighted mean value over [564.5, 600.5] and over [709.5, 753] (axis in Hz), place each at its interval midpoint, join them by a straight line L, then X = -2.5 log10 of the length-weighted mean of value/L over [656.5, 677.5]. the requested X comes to 0.02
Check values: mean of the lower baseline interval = 37.6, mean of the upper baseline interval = 37.4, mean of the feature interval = 36.7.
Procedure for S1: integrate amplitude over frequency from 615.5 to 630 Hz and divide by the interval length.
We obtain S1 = 37.6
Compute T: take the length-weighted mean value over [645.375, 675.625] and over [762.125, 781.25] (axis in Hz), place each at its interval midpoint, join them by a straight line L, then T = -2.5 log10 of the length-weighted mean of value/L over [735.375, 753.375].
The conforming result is 0.06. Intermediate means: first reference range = 37.1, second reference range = 40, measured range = 37.3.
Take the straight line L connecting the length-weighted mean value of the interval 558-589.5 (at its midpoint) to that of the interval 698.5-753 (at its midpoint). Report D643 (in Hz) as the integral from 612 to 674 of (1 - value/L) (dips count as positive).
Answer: 1.9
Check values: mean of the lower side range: 38.2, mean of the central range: 36.7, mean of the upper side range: 37.4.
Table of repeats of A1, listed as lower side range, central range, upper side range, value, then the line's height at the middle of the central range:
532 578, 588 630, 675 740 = 1.3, 37.9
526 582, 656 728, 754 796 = 4.2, 39.6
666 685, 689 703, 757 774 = -1.2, 36.3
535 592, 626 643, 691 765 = 1.1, 37.8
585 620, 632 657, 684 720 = 0.8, 37.2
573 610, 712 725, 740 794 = 0.4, 38.7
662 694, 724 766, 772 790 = 3.1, 39.9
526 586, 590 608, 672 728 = 0.9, 37.8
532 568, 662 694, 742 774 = 1.0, 37.9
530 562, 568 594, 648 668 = 0.1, 37.8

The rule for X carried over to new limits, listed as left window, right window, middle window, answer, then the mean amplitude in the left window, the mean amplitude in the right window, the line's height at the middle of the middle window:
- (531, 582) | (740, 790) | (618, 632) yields 0.03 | 38.2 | 39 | 38.4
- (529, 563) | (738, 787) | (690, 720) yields 0.00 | 37.8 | 38.6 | 38.4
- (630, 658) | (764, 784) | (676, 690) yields 0.05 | 35.9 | 40.6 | 37.3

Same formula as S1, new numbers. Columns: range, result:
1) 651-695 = 36.9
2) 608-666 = 36.9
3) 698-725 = 37.7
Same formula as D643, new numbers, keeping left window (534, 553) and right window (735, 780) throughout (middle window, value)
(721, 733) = 0.27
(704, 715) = 0.15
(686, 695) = -0.03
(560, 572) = -0.27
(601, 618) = 0.62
